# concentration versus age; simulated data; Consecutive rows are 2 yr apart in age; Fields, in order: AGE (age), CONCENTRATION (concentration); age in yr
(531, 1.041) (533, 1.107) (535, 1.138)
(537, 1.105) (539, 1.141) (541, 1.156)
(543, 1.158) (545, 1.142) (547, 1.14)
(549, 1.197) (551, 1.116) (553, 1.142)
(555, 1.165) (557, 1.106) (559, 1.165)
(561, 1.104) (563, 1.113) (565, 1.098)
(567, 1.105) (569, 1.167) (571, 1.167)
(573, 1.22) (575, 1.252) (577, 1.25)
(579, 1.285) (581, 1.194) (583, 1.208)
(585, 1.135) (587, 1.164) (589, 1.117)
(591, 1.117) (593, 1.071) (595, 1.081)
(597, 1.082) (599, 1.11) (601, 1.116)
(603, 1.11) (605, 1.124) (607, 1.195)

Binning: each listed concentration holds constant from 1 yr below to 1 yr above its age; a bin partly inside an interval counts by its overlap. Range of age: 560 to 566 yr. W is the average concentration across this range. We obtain 1.11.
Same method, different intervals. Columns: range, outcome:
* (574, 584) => 1.24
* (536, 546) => 1.14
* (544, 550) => 1.16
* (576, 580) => 1.27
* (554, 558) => 1.14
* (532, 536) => 1.12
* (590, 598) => 1.09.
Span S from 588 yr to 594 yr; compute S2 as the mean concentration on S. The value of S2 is 1.1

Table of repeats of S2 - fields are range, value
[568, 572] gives 1.17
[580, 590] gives 1.16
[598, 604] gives 1.11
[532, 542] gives 1.13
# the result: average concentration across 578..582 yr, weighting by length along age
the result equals 1.24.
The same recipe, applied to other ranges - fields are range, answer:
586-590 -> 1.14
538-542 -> 1.15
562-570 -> 1.12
